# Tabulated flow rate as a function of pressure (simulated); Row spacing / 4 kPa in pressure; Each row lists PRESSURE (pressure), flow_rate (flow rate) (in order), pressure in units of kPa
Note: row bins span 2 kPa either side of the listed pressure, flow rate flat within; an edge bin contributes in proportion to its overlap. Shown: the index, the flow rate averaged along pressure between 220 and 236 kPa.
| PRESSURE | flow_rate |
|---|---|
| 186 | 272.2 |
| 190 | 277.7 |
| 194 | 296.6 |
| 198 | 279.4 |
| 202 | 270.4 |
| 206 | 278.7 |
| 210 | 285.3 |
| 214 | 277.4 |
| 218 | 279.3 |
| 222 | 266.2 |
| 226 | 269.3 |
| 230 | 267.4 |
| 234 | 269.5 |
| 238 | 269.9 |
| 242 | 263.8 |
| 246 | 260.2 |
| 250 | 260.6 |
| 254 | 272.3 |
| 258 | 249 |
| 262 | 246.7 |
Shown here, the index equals 268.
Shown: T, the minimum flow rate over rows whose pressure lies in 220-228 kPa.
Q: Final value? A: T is 266.2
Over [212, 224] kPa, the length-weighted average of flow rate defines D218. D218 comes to 274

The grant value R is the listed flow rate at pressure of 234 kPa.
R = 269.5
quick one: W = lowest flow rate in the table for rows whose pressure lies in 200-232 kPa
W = 266.2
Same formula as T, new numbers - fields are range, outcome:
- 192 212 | 270.4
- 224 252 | 260.2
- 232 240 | 269.5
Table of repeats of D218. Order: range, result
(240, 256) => 264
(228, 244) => 268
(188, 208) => 281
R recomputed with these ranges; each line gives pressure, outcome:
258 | 249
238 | 269.9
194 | 296.6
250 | 260.6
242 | 263.8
